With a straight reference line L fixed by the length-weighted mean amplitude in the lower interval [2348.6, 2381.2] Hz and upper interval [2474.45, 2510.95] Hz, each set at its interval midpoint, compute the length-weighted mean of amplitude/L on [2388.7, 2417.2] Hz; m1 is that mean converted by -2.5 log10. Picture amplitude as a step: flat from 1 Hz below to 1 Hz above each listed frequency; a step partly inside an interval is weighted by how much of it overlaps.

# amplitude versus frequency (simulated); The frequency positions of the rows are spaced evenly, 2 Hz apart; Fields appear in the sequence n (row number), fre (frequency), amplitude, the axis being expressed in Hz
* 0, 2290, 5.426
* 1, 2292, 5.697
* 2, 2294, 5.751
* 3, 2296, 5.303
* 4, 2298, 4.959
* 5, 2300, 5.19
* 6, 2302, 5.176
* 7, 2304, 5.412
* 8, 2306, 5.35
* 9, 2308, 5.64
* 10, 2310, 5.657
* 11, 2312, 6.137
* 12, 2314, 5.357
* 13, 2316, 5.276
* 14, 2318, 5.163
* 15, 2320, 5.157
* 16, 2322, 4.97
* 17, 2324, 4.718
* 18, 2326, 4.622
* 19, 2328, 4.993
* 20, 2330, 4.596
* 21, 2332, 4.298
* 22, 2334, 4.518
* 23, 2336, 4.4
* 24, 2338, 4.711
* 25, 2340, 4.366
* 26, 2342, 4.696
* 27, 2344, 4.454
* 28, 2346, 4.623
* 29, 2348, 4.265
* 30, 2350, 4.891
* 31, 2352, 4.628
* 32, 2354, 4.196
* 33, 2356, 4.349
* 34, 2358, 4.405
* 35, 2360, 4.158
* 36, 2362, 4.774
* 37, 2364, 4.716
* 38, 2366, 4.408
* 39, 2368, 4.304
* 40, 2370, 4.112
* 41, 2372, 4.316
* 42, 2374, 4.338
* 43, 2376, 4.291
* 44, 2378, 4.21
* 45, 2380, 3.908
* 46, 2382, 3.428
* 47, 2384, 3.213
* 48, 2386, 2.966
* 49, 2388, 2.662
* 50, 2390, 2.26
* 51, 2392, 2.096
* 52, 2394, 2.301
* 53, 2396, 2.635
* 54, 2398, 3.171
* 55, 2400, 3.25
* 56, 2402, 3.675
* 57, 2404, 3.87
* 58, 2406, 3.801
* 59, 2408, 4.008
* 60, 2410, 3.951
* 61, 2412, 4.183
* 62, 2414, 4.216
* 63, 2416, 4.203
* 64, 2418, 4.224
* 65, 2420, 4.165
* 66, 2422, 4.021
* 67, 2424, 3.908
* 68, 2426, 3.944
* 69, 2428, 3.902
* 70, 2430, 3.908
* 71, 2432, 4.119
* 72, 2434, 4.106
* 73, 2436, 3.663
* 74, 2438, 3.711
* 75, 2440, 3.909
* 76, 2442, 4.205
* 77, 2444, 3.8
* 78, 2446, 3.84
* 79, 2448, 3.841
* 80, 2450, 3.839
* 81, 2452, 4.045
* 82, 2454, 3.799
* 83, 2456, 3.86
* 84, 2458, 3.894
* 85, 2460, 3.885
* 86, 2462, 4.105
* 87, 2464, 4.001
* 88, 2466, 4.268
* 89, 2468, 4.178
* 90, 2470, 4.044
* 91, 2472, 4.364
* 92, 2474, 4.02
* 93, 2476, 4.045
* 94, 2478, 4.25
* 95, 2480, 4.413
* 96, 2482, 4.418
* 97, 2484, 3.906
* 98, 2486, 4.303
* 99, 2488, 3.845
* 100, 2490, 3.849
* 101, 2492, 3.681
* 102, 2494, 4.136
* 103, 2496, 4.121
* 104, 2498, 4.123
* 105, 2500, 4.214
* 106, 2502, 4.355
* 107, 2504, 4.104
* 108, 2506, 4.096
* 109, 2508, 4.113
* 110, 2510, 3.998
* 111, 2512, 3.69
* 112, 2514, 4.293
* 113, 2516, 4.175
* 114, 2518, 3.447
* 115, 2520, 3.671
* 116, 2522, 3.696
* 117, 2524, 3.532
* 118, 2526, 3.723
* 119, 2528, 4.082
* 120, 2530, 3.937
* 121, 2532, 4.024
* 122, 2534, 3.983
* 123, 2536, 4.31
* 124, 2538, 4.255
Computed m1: 0.25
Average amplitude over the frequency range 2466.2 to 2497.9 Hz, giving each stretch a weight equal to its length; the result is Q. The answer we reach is 4.11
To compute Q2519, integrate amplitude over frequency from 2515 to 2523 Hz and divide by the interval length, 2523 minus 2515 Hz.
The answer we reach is 3.75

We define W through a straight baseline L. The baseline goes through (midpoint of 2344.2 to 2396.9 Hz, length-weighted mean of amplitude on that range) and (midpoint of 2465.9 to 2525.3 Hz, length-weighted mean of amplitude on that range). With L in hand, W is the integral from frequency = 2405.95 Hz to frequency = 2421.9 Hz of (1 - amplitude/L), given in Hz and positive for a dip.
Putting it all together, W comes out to -0.7 Hz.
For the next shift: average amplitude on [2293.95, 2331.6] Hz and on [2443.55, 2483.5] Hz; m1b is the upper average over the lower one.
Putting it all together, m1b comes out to 0.78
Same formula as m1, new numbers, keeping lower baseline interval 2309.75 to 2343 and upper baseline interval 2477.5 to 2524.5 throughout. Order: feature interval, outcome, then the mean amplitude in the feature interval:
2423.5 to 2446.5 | 0.11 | 3.92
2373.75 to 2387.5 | 0.25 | 3.69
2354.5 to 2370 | 0.07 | 4.42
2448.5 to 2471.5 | 0.06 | 4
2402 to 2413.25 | 0.14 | 3.94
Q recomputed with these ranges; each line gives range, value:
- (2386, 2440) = 3.61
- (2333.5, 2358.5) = 4.5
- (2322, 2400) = 4.05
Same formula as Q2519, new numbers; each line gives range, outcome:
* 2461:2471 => 4.12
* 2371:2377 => 4.32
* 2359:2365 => 4.55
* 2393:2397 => 2.47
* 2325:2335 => 4.61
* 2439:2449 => 3.92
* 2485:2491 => 4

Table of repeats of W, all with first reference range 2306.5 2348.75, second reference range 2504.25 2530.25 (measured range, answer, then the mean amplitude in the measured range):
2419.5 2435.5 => 1.36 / 3.99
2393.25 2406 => 3.65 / 3.22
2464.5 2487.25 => -0.48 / 4.19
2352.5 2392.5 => 6.68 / 3.89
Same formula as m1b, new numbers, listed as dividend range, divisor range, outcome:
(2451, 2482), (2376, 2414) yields 1.22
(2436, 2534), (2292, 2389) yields 0.86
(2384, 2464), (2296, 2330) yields 0.71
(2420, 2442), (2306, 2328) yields 0.75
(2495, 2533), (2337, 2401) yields 1.02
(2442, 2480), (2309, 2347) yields 0.82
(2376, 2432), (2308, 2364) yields 0.75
